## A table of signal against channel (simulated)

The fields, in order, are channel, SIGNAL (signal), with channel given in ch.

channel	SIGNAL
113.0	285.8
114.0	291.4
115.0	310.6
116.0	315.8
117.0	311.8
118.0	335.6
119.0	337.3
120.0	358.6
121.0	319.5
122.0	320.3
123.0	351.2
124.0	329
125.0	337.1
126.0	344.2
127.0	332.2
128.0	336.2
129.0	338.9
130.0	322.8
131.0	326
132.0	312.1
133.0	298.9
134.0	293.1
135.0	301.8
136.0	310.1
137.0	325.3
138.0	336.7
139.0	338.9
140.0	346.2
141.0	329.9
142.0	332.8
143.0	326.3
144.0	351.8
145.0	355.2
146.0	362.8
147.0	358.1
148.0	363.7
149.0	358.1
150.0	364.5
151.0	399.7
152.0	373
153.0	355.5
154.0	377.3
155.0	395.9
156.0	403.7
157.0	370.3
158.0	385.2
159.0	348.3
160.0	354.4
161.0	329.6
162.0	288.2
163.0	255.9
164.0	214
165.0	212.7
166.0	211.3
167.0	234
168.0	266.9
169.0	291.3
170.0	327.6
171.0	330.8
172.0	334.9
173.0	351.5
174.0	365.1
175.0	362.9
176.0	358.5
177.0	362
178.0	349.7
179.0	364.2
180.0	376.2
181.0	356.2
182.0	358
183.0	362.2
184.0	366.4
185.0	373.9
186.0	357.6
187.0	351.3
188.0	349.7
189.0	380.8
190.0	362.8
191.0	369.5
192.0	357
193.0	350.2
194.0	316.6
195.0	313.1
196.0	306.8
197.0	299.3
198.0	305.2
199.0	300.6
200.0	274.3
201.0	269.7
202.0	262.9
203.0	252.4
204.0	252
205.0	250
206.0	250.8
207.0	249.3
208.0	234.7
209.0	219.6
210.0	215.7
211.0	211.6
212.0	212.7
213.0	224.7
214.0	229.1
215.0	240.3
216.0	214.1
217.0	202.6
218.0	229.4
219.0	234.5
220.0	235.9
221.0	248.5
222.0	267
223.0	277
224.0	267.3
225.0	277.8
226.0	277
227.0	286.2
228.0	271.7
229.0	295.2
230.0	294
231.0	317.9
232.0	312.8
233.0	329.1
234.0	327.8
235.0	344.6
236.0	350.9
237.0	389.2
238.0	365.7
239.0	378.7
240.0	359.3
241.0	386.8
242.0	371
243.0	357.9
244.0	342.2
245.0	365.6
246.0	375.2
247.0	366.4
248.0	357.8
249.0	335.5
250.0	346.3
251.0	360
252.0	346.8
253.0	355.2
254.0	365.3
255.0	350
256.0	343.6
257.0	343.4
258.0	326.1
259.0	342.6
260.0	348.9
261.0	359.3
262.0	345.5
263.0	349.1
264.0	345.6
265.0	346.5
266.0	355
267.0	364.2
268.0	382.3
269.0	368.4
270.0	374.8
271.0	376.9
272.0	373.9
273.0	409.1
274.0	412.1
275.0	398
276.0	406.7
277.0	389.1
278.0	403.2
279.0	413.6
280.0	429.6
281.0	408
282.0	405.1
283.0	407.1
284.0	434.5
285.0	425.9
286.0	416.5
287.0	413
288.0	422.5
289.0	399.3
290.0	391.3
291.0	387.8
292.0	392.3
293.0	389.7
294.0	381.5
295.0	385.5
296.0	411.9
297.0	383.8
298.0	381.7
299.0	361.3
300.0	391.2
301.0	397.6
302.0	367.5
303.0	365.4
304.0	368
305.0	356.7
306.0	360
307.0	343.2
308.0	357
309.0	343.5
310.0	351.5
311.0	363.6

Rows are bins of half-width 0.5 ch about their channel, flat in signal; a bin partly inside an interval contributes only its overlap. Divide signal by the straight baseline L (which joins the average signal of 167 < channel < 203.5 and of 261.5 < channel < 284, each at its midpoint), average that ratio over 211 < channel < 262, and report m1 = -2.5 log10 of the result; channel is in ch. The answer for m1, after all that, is 0.165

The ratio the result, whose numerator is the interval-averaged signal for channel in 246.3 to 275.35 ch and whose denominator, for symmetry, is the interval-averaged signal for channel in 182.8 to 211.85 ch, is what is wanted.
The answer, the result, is 1.2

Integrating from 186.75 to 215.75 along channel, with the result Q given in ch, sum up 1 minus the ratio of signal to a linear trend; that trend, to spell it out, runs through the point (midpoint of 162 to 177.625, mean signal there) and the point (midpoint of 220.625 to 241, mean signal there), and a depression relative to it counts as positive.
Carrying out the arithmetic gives 2.3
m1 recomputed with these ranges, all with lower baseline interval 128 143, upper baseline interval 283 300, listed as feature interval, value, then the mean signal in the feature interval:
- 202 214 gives 0.457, 235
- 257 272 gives 0.086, 356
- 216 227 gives 0.404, 252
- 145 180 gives 0.001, 336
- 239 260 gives 0.068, 355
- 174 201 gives 0.011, 345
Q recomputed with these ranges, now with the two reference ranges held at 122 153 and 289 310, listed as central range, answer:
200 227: 8.50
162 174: 2.29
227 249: 1.07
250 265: 0.72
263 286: -1.35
